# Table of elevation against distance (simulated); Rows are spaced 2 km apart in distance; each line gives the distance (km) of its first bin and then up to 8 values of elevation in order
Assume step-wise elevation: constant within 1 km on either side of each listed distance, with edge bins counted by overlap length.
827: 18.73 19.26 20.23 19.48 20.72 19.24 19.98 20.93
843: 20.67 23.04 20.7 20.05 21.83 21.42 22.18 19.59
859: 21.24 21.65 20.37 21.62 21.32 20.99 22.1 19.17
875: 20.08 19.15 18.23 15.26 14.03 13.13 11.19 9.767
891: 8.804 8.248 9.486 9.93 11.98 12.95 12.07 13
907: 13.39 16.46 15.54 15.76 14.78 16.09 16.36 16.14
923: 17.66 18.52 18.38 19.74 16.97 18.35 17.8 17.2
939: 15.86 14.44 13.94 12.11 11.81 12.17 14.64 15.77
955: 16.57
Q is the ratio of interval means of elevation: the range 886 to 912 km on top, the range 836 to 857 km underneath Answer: 0.56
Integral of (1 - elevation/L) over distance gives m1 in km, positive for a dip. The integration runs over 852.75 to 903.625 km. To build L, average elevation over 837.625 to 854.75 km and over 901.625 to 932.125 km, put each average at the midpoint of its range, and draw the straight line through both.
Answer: 7.2 km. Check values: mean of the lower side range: 21.1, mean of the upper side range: 16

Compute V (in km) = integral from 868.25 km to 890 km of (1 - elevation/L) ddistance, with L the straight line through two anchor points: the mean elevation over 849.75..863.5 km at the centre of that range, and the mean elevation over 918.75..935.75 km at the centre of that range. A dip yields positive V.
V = 3.9 km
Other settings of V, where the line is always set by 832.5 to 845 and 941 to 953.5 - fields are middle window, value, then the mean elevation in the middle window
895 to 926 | 2.2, 14.5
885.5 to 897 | 5.0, 9.69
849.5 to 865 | -1.6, 21.2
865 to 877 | -1.5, 20.7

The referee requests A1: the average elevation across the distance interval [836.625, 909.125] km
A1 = 17.2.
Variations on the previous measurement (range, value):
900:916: 14.2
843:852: 21.3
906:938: 16.8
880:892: 12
